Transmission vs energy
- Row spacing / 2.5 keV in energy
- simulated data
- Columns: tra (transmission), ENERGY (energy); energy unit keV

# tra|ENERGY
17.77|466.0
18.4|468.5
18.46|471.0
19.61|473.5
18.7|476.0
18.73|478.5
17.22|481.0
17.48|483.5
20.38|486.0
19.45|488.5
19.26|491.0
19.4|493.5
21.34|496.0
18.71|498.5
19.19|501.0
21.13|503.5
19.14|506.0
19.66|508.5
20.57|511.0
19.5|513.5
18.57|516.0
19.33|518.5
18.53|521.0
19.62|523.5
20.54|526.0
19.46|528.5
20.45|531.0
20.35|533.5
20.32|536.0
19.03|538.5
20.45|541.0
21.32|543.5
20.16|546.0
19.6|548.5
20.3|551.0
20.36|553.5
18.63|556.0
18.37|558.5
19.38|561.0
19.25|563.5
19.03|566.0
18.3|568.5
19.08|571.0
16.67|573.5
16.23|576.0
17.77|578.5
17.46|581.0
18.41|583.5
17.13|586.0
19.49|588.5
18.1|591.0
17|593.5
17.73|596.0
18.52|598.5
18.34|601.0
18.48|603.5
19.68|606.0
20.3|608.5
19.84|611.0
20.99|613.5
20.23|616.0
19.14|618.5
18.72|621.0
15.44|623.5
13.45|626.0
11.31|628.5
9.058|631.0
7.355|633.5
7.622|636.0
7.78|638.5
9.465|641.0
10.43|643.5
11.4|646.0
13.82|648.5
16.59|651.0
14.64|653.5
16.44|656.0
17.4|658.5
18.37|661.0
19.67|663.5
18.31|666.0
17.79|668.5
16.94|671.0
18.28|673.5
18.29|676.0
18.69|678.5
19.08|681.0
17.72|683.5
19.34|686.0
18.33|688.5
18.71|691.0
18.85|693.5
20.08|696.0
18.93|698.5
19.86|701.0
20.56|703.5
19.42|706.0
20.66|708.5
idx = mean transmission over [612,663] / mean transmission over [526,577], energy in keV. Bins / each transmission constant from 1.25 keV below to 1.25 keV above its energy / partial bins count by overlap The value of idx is 0.7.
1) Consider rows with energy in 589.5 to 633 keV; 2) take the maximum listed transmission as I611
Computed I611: 20.99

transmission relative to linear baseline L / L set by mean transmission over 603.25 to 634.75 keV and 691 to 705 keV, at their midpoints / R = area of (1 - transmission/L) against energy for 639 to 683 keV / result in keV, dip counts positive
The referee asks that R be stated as 5.0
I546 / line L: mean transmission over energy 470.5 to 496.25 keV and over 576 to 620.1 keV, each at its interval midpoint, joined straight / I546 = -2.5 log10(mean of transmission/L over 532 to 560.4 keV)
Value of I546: -0.06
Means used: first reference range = 19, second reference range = 18.7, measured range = 19.9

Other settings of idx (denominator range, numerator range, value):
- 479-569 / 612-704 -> 0.83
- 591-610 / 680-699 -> 1.02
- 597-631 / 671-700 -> 1.06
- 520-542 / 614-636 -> 0.71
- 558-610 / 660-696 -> 1.01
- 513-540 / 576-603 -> 0.91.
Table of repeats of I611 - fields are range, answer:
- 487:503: 21.34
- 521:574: 21.32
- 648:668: 19.67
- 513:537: 20.54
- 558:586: 19.38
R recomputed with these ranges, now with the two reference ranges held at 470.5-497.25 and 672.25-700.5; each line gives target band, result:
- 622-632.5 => 3.6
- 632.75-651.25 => 8.4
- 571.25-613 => 1.5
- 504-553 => -2.1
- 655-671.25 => 0.8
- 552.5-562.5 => -0.1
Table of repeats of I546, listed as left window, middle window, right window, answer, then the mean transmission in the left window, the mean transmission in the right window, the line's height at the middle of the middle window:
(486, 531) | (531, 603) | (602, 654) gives -0.10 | 19.7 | 14.6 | 17.2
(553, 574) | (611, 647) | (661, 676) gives 0.36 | 18.8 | 18.2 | 18.4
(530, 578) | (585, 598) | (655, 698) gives 0.06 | 19.3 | 18.4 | 19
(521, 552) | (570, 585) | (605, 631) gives 0.07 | 20.1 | 17.5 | 18.8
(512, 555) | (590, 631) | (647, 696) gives 0.06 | 19.9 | 17.8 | 18.7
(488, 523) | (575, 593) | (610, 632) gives -0.02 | 19.6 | 16.5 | 17.5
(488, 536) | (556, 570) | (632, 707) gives -0.01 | 19.7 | 16.3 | 18.6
